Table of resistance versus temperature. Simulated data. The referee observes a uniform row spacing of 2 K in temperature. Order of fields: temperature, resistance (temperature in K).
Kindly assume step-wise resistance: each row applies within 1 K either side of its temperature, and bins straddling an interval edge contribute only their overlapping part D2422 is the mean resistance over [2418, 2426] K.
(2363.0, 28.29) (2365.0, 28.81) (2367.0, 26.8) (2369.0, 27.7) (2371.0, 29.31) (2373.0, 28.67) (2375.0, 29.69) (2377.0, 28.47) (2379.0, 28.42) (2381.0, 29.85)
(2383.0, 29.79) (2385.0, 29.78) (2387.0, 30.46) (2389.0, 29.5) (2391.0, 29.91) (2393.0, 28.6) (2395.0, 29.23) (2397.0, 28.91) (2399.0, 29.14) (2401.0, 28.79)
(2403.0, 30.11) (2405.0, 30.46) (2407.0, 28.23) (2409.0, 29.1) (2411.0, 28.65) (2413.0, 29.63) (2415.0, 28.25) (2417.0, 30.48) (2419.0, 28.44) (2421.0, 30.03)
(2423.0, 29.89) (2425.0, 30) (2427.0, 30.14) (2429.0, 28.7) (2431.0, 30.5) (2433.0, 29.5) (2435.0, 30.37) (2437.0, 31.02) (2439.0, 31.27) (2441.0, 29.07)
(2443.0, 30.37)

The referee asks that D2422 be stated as 29.6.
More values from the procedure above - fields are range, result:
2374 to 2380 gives 28.9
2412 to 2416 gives 28.9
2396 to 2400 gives 29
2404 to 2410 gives 29.3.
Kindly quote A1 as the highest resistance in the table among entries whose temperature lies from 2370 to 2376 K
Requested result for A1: 29.69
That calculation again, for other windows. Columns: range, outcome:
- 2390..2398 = 29.91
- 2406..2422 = 30.48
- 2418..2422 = 30.03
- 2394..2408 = 30.46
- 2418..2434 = 30.5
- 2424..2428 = 30.14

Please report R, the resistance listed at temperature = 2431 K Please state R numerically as 30.5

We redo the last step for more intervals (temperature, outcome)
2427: 30.14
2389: 29.5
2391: 29.91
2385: 29.78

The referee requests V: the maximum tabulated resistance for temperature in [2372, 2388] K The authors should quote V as 30.46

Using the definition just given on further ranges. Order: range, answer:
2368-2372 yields 29.31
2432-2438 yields 31.02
